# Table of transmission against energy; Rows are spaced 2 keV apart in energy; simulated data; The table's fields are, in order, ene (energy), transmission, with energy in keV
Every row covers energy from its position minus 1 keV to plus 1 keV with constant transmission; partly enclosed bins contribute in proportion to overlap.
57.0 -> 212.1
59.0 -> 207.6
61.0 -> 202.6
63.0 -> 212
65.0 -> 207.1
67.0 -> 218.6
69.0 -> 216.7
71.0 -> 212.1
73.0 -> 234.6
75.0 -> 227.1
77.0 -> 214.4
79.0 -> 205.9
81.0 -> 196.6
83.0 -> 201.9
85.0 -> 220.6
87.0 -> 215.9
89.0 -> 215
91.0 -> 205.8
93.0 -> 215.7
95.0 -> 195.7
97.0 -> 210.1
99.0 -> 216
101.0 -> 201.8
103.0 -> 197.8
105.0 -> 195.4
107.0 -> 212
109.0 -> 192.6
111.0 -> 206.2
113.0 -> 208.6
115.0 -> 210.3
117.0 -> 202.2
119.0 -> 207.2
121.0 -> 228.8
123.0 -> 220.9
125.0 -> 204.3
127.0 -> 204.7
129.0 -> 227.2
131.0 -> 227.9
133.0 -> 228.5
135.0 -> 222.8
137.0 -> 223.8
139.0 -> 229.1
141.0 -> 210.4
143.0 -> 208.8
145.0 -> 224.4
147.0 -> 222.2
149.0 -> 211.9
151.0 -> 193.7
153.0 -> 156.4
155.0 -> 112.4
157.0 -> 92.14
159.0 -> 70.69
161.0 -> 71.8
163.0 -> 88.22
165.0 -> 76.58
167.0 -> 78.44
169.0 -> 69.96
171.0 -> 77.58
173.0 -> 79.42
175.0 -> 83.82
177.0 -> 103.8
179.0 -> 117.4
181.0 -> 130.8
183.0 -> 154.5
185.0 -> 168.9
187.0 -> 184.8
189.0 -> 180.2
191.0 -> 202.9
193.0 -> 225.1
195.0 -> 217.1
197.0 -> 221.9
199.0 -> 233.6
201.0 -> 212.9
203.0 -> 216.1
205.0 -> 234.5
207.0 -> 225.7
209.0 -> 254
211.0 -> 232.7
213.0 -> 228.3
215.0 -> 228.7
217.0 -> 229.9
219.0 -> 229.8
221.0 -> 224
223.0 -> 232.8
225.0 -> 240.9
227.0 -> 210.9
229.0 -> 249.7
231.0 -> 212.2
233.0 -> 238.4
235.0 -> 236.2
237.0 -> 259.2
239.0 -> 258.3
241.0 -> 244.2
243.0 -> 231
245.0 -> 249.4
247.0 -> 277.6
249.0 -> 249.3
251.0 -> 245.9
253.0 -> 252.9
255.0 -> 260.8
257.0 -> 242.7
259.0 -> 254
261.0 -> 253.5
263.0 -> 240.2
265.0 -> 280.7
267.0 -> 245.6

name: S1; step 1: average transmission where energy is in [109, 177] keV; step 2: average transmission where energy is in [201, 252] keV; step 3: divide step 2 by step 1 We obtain 1.41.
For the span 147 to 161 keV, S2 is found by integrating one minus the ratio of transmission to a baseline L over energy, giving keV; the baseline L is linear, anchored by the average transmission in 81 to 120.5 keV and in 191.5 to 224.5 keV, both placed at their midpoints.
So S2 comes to 4.9 keV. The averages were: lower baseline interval 207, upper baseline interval 228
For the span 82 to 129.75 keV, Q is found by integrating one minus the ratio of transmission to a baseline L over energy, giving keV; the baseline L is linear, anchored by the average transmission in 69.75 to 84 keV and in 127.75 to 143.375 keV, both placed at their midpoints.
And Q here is 2.0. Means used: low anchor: 213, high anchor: 223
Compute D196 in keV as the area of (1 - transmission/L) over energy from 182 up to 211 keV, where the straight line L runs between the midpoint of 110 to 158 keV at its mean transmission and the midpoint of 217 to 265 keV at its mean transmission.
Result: 2.2 keV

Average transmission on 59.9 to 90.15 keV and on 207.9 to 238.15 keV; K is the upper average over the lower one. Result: 1.1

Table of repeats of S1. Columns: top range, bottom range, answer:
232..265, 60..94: 1.18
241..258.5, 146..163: 1.81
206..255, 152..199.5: 1.81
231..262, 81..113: 1.21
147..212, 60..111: 0.75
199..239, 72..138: 1.09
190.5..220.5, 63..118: 1.08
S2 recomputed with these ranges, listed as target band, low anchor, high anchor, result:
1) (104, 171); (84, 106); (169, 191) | -2.8 keV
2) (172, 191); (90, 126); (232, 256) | 7.7 keV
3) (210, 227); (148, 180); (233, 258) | -2.4 keV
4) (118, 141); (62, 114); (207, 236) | -0.4 keV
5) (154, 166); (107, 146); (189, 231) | 7.3 keV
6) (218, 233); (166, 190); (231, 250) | -0.9 keV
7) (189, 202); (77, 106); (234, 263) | 1.1 keV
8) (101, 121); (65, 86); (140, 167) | -2.3 keV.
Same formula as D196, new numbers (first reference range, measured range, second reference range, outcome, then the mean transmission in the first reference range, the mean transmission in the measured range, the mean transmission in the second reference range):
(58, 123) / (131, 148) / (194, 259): -0.1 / 210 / 222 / 237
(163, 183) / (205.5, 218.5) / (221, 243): -3.1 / 93.9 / 233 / 237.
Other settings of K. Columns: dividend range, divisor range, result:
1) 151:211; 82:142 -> 0.72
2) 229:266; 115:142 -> 1.14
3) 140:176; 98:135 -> 0.61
